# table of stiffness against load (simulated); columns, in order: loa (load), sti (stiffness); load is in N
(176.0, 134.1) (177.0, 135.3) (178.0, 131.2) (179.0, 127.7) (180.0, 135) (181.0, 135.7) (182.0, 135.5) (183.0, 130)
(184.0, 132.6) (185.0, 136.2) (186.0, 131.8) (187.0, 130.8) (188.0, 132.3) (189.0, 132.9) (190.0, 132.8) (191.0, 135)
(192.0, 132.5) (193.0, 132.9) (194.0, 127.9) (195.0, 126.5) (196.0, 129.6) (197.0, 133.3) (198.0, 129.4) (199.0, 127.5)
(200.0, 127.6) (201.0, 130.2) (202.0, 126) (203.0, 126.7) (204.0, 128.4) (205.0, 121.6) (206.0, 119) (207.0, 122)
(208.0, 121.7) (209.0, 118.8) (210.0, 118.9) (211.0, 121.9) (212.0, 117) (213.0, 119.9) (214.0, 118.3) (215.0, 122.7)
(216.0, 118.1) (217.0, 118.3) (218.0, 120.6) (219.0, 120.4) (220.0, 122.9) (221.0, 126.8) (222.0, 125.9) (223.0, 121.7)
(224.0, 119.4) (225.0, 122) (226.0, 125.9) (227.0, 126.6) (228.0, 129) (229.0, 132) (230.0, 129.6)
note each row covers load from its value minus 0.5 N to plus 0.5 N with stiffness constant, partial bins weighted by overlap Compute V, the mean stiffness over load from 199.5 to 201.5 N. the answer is 129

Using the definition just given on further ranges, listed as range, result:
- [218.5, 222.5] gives 124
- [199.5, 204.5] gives 128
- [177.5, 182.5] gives 133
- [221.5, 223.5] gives 124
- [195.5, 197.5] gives 131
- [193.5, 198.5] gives 129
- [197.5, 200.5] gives 128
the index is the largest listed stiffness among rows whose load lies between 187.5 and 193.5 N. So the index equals 135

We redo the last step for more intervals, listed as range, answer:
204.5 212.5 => 122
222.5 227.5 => 126.6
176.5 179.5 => 135.3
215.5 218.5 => 120.6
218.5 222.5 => 126.8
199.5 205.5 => 130.2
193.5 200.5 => 133.3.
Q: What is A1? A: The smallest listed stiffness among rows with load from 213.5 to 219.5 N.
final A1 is 118.1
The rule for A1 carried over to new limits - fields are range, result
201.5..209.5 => 118.8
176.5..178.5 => 131.2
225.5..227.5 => 125.9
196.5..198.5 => 129.4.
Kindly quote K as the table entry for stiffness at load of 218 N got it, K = 120.6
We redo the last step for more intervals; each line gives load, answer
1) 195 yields 126.5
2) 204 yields 128.4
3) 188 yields 132.3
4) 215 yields 122.7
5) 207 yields 122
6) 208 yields 121.7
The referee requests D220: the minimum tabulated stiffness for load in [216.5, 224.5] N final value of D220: 118.3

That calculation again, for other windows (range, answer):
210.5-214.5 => 117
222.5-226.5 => 119.4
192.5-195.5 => 126.5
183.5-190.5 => 130.8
